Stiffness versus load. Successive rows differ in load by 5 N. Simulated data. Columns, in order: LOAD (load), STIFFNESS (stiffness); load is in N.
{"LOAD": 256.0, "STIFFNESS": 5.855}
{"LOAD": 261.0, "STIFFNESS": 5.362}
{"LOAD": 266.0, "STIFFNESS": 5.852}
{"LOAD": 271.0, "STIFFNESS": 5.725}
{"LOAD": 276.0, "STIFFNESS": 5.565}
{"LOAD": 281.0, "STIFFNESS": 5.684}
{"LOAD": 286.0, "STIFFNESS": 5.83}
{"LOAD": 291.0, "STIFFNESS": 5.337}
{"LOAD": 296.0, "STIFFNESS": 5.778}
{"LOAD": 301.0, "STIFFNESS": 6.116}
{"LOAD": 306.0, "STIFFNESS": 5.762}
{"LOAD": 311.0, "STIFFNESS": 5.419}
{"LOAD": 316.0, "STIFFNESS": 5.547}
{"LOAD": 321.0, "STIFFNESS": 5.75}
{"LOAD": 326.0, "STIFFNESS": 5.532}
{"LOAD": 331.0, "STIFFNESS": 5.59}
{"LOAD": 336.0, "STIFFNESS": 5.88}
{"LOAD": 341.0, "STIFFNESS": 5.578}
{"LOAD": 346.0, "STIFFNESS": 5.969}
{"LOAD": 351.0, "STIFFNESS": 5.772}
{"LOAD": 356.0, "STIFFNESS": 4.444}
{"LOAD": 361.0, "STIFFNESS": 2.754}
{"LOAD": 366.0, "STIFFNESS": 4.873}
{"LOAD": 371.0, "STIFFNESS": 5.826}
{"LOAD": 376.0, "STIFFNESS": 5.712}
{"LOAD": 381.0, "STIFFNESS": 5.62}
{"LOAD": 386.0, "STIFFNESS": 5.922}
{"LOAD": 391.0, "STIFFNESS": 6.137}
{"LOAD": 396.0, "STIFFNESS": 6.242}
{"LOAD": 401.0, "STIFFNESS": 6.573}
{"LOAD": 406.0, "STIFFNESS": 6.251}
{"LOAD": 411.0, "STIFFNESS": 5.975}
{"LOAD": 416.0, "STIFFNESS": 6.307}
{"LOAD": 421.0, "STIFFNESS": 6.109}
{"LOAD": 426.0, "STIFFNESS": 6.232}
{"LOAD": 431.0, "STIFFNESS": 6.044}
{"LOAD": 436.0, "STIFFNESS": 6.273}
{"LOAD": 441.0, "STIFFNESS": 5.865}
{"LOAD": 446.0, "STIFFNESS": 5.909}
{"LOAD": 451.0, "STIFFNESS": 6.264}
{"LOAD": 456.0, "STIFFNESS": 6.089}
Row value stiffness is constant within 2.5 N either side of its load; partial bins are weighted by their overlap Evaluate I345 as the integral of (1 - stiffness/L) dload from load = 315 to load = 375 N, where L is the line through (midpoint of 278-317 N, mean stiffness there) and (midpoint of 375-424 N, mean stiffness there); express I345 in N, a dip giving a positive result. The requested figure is 5.9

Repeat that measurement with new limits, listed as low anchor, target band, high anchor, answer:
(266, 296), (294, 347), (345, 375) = -4.2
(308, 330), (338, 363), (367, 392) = 3.1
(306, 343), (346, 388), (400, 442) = 5.1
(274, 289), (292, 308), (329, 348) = -0.4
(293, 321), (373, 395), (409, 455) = 0.3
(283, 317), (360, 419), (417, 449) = 2.0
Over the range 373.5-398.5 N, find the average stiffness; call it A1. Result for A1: 5.93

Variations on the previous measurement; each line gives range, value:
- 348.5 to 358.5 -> 5.11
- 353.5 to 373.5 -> 4.47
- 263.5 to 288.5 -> 5.73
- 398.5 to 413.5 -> 6.27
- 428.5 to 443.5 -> 6.06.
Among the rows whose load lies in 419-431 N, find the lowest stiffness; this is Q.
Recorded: 6.044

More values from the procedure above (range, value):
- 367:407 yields 5.62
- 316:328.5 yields 5.532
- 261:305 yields 5.337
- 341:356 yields 4.444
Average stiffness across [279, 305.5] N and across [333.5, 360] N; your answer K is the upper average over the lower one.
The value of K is 0.93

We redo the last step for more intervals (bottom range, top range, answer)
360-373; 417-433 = 1.33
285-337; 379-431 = 1.08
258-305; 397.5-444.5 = 1.08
